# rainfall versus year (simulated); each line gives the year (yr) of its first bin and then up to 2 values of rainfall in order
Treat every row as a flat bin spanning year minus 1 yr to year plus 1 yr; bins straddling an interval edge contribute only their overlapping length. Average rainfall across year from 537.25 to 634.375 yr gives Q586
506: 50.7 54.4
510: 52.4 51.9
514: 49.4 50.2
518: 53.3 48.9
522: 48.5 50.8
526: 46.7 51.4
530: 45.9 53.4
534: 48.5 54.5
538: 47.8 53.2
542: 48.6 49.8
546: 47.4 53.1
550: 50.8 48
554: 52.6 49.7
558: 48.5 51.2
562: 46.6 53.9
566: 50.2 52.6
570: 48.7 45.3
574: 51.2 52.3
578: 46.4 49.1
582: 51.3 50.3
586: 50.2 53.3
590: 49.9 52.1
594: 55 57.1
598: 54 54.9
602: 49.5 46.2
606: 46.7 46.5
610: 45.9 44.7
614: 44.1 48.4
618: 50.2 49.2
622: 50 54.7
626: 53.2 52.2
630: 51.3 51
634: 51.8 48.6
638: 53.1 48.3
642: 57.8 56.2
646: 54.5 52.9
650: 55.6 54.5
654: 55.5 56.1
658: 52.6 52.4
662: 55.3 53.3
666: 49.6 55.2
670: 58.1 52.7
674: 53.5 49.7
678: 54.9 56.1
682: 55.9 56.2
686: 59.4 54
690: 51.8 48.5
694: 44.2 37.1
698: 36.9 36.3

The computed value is 50.2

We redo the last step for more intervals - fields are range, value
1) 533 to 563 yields 50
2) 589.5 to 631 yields 50.3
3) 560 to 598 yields 51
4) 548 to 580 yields 49.9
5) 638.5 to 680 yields 54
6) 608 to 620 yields 46.9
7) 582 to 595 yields 51.8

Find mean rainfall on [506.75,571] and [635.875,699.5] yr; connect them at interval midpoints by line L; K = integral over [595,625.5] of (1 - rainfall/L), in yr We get 1.18 yr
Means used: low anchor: 50.4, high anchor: 52.4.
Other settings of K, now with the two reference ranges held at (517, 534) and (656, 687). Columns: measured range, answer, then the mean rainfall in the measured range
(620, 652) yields 0.35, 52.7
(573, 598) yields 0.03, 51.6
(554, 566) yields 0.15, 50.2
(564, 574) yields 0.25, 49.9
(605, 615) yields 1.31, 45.6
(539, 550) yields -0.02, 50.5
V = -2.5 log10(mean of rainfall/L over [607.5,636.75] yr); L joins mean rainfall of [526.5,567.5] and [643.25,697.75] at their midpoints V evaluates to 0.05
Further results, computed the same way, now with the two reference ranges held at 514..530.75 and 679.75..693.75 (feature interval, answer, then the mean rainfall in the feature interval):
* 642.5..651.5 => -0.04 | 55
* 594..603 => -0.05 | 54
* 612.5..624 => 0.07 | 48.8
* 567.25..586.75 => 0.03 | 49.7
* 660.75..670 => -0.01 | 53.8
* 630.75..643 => 0.02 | 51.8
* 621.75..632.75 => 0.00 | 52.2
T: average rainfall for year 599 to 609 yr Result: 48.8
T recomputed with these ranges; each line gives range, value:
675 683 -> 54.1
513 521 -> 50.4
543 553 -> 49.8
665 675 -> 53.8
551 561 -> 50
